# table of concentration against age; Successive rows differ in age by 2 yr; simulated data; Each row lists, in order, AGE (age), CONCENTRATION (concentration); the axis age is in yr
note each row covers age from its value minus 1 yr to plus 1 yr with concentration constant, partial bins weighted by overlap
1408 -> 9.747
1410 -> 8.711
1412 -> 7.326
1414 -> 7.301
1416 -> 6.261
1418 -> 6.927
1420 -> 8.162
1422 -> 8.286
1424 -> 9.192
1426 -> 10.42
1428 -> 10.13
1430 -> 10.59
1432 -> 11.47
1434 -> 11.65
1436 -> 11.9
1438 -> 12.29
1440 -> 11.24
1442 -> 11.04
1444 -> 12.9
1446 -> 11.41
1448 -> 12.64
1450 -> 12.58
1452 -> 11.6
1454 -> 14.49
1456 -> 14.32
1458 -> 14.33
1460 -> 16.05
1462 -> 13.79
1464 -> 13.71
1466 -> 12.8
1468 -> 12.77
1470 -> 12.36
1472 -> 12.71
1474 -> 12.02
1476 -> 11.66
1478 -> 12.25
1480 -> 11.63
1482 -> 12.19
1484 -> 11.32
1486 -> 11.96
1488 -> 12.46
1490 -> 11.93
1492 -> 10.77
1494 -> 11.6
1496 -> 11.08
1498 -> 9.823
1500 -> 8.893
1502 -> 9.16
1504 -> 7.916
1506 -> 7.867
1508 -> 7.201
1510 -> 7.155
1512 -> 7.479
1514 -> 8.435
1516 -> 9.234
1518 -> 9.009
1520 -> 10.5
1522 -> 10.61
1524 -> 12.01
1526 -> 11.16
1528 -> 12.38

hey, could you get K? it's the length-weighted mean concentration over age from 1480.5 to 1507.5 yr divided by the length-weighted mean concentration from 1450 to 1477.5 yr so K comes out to 0.8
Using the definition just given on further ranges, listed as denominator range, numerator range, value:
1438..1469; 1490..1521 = 0.70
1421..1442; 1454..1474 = 1.27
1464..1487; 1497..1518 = 0.68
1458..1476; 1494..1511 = 0.67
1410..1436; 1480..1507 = 1.17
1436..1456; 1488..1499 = 0.91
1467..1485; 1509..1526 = 0.78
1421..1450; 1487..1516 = 0.84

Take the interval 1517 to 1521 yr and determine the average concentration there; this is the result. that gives 9.75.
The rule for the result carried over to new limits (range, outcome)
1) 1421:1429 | 9.51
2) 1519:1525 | 11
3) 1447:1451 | 12.6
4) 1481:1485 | 11.8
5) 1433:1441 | 11.8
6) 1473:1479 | 12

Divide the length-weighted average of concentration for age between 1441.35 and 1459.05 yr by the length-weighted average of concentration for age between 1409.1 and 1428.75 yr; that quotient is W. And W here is 1.6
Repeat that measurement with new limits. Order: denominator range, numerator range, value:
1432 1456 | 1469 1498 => 0.96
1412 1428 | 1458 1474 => 1.64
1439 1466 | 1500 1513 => 0.60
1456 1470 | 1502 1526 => 0.65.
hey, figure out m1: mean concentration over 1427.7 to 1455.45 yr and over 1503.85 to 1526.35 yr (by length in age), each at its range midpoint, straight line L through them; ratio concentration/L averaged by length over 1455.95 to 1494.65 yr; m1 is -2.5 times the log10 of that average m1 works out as -0.19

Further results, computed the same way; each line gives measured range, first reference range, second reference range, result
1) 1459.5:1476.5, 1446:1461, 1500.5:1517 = -0.079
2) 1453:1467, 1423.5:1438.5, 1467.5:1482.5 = -0.205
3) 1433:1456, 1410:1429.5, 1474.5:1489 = -0.247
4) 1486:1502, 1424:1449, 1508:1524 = -0.129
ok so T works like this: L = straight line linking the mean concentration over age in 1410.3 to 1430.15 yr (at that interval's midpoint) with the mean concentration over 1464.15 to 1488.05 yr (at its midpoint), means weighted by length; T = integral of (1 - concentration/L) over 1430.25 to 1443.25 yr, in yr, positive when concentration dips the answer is -2.8 yr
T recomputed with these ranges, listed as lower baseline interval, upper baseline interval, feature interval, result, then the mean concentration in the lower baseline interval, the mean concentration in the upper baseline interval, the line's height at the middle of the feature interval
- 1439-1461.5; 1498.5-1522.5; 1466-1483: -1.5 yr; 13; 8.61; 11.2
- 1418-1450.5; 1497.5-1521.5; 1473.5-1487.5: -3.6 yr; 10.8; 8.57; 9.45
